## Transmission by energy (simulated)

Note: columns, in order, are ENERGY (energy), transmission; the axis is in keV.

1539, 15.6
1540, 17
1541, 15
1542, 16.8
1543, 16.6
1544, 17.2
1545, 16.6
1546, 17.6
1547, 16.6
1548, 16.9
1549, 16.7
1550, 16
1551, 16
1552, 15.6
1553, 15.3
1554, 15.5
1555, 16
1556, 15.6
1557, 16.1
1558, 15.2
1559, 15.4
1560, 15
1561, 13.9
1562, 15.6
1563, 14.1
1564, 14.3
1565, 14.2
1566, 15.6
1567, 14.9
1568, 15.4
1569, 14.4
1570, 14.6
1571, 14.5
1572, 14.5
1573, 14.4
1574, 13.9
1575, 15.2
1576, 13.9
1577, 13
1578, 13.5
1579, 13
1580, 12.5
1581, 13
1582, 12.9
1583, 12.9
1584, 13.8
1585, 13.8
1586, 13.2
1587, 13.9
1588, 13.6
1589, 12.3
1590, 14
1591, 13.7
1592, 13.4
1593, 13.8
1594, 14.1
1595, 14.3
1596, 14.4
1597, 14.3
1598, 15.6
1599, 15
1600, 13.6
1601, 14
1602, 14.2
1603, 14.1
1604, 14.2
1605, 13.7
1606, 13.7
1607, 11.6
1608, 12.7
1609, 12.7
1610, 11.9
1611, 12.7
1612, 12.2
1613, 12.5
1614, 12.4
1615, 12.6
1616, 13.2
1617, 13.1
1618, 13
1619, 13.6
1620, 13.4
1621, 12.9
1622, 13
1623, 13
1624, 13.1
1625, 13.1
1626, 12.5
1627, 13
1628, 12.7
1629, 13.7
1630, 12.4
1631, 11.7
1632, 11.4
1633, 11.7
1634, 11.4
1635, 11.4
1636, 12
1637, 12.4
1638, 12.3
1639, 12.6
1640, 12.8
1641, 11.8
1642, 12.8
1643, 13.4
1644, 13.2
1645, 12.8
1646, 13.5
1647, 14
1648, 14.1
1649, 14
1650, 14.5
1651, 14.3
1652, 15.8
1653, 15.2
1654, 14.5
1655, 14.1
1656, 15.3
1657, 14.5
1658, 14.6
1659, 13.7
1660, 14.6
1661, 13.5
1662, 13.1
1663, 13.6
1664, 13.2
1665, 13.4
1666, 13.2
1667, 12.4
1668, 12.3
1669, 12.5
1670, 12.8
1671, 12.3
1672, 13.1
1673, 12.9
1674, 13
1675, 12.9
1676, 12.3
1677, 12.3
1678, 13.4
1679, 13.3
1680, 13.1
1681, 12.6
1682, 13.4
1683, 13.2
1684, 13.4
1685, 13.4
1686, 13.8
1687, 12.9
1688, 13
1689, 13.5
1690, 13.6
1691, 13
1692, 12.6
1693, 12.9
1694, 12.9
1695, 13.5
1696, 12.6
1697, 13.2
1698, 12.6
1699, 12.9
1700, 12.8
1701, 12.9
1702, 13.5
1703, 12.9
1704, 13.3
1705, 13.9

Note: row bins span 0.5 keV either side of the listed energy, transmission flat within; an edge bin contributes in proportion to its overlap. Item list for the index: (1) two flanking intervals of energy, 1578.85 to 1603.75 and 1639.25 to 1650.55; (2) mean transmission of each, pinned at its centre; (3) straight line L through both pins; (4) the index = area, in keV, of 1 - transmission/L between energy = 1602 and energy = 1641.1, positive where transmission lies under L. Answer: 2.4 keV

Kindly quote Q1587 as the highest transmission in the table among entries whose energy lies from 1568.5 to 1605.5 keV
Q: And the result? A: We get 15.6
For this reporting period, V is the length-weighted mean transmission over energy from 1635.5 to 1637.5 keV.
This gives 12.2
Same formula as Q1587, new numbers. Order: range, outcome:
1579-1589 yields 13.9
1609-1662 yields 15.8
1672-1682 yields 13.4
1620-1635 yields 13.7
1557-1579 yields 16.1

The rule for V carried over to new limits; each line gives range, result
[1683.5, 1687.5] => 13.4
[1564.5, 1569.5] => 14.9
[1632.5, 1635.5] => 11.5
